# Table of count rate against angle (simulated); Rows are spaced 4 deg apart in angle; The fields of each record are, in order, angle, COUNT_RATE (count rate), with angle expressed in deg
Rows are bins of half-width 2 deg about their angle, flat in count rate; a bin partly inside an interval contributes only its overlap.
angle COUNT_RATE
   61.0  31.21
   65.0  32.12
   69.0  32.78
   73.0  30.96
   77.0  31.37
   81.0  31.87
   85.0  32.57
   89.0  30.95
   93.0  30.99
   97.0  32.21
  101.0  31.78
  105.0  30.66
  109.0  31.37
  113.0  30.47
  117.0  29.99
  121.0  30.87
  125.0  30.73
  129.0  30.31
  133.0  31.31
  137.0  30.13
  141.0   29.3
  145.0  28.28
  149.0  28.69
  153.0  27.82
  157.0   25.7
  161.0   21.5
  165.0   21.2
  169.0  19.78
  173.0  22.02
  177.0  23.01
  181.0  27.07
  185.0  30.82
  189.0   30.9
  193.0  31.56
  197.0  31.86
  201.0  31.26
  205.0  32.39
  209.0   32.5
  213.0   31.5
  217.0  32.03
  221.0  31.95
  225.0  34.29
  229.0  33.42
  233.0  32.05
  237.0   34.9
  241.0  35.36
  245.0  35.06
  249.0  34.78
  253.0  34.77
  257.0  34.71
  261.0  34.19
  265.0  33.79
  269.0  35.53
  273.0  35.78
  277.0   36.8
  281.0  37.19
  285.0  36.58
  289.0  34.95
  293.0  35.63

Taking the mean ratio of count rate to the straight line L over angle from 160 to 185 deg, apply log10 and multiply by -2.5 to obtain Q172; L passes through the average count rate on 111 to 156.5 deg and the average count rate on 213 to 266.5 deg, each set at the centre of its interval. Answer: 0.33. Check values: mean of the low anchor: 29.7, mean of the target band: 23.1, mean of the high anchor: 33.9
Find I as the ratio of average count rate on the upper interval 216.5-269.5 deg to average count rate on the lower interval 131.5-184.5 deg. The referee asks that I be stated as 1.31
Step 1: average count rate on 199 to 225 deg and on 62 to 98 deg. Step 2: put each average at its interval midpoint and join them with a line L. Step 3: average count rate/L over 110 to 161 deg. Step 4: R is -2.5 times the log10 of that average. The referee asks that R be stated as 0.10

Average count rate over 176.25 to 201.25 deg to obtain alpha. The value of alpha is 29.7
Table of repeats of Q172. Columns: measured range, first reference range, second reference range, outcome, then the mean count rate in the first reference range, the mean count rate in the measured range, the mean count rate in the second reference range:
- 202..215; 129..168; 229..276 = -0.02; 27.1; 32.1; 34.6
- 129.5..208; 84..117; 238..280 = 0.19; 31.3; 27.7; 35.1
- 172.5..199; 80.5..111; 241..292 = 0.18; 31.5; 28.5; 35.4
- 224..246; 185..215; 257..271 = -0.03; 31.7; 34.1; 34.5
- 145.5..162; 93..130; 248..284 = 0.21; 31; 26.4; 35.3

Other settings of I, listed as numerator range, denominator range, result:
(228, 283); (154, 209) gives 1.29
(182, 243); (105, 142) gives 1.06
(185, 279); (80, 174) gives 1.16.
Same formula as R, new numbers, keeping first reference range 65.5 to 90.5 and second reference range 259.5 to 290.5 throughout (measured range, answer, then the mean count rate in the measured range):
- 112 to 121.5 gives 0.08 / 30.4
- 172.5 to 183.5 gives 0.34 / 24.6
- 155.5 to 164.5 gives 0.40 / 23.1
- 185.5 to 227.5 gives 0.08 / 32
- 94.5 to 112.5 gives 0.03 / 31.4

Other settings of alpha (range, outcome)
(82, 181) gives 28.4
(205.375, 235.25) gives 32.5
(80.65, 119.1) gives 31.3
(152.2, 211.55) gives 27.3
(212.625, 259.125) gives 33.8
